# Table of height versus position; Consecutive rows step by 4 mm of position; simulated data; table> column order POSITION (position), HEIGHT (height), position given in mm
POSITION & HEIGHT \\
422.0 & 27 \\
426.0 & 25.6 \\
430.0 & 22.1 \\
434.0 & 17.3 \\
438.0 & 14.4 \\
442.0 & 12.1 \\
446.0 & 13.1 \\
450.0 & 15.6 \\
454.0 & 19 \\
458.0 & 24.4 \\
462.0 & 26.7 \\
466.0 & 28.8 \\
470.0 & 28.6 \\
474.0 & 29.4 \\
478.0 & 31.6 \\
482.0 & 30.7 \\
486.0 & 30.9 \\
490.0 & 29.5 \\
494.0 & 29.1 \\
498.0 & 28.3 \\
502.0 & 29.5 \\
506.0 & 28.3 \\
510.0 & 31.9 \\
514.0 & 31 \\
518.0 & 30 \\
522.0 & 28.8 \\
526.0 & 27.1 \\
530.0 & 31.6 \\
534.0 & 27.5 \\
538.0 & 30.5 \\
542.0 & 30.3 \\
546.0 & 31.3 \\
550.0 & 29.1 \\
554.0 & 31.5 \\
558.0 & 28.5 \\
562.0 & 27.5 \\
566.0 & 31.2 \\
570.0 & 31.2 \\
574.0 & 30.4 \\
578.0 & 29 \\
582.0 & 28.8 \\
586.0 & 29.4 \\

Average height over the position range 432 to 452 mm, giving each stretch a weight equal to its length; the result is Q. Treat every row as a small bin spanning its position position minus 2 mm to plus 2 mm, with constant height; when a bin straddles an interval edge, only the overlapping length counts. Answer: 14.5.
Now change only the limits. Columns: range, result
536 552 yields 30.3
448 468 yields 22.9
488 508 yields 28.9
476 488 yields 31.1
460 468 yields 27.8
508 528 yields 29.8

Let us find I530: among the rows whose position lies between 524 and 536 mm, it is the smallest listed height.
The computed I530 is 27.1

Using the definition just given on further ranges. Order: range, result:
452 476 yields 19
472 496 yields 29.1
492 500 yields 28.3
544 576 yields 27.5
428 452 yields 12.1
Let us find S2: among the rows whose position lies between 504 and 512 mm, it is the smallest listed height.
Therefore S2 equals 28.3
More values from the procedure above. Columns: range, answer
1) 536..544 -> 30.3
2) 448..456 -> 15.6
